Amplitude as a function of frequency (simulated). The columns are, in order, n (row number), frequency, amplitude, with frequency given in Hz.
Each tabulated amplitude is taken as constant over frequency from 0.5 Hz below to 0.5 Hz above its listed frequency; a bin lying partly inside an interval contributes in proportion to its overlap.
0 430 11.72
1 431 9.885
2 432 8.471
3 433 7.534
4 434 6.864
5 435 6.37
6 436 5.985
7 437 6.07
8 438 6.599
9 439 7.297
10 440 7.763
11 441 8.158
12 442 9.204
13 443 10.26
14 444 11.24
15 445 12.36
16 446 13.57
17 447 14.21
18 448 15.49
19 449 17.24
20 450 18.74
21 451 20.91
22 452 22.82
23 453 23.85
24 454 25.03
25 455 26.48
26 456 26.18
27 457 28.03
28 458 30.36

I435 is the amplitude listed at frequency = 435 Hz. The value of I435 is 6.37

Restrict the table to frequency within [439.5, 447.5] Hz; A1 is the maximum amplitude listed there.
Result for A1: 14.21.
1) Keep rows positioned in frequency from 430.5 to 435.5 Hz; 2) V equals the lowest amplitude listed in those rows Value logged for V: 6.37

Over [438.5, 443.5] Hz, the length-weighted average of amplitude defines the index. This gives 8.54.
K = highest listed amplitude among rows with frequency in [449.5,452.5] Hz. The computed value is 22.82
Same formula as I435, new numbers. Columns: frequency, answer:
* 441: 8.158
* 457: 28.03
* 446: 13.57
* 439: 7.297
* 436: 5.985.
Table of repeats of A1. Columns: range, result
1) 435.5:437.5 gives 6.07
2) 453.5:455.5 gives 26.48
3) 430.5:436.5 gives 9.885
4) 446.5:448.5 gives 15.49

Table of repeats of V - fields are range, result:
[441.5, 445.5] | 9.204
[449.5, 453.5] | 18.74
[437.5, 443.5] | 6.599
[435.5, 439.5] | 5.985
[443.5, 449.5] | 11.24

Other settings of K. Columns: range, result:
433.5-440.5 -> 7.763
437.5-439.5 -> 7.297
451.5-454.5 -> 25.03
